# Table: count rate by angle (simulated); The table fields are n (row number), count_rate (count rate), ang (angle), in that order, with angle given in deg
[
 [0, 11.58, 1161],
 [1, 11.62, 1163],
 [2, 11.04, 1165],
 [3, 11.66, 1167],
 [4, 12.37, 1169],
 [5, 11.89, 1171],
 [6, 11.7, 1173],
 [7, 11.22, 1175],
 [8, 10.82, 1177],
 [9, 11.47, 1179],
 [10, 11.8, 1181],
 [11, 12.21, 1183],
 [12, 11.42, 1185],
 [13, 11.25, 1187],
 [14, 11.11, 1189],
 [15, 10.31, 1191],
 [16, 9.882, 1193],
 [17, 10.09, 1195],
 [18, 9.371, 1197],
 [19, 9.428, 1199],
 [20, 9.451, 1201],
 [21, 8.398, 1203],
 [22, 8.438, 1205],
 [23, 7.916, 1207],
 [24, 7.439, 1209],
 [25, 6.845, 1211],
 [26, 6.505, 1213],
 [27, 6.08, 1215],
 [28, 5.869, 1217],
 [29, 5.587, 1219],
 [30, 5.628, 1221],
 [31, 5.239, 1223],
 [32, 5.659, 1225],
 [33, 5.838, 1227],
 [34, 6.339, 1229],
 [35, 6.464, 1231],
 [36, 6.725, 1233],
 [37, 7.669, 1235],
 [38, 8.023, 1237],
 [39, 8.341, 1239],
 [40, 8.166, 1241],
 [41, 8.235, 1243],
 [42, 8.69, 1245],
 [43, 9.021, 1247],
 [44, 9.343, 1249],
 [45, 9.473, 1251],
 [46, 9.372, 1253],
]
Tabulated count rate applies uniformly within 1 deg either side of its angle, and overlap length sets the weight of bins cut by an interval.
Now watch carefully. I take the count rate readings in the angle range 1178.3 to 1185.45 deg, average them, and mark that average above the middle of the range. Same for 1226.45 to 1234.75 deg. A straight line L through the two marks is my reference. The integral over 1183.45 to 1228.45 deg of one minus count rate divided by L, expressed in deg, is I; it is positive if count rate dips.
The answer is 5.7 deg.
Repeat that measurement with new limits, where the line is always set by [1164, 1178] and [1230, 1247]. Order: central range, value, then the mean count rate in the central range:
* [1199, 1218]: 4.0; 7.54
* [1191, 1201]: 0.4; 9.73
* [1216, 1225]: 3.3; 5.59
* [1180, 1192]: -0.7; 11.4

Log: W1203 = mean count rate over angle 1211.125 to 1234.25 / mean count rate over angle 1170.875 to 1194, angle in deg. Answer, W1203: 0.54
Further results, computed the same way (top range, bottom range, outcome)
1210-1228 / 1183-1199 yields 0.56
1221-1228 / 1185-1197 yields 0.53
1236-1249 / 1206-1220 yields 1.28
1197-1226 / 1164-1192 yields 0.62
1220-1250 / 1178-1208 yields 0.72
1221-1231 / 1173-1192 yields 0.51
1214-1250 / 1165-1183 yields 0.61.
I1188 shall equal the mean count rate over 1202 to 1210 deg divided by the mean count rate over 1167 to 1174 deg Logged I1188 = 0.67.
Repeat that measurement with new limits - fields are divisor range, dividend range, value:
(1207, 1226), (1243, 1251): 1.45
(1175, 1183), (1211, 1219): 0.54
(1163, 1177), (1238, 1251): 0.75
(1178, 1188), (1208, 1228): 0.52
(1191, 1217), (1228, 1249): 0.94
